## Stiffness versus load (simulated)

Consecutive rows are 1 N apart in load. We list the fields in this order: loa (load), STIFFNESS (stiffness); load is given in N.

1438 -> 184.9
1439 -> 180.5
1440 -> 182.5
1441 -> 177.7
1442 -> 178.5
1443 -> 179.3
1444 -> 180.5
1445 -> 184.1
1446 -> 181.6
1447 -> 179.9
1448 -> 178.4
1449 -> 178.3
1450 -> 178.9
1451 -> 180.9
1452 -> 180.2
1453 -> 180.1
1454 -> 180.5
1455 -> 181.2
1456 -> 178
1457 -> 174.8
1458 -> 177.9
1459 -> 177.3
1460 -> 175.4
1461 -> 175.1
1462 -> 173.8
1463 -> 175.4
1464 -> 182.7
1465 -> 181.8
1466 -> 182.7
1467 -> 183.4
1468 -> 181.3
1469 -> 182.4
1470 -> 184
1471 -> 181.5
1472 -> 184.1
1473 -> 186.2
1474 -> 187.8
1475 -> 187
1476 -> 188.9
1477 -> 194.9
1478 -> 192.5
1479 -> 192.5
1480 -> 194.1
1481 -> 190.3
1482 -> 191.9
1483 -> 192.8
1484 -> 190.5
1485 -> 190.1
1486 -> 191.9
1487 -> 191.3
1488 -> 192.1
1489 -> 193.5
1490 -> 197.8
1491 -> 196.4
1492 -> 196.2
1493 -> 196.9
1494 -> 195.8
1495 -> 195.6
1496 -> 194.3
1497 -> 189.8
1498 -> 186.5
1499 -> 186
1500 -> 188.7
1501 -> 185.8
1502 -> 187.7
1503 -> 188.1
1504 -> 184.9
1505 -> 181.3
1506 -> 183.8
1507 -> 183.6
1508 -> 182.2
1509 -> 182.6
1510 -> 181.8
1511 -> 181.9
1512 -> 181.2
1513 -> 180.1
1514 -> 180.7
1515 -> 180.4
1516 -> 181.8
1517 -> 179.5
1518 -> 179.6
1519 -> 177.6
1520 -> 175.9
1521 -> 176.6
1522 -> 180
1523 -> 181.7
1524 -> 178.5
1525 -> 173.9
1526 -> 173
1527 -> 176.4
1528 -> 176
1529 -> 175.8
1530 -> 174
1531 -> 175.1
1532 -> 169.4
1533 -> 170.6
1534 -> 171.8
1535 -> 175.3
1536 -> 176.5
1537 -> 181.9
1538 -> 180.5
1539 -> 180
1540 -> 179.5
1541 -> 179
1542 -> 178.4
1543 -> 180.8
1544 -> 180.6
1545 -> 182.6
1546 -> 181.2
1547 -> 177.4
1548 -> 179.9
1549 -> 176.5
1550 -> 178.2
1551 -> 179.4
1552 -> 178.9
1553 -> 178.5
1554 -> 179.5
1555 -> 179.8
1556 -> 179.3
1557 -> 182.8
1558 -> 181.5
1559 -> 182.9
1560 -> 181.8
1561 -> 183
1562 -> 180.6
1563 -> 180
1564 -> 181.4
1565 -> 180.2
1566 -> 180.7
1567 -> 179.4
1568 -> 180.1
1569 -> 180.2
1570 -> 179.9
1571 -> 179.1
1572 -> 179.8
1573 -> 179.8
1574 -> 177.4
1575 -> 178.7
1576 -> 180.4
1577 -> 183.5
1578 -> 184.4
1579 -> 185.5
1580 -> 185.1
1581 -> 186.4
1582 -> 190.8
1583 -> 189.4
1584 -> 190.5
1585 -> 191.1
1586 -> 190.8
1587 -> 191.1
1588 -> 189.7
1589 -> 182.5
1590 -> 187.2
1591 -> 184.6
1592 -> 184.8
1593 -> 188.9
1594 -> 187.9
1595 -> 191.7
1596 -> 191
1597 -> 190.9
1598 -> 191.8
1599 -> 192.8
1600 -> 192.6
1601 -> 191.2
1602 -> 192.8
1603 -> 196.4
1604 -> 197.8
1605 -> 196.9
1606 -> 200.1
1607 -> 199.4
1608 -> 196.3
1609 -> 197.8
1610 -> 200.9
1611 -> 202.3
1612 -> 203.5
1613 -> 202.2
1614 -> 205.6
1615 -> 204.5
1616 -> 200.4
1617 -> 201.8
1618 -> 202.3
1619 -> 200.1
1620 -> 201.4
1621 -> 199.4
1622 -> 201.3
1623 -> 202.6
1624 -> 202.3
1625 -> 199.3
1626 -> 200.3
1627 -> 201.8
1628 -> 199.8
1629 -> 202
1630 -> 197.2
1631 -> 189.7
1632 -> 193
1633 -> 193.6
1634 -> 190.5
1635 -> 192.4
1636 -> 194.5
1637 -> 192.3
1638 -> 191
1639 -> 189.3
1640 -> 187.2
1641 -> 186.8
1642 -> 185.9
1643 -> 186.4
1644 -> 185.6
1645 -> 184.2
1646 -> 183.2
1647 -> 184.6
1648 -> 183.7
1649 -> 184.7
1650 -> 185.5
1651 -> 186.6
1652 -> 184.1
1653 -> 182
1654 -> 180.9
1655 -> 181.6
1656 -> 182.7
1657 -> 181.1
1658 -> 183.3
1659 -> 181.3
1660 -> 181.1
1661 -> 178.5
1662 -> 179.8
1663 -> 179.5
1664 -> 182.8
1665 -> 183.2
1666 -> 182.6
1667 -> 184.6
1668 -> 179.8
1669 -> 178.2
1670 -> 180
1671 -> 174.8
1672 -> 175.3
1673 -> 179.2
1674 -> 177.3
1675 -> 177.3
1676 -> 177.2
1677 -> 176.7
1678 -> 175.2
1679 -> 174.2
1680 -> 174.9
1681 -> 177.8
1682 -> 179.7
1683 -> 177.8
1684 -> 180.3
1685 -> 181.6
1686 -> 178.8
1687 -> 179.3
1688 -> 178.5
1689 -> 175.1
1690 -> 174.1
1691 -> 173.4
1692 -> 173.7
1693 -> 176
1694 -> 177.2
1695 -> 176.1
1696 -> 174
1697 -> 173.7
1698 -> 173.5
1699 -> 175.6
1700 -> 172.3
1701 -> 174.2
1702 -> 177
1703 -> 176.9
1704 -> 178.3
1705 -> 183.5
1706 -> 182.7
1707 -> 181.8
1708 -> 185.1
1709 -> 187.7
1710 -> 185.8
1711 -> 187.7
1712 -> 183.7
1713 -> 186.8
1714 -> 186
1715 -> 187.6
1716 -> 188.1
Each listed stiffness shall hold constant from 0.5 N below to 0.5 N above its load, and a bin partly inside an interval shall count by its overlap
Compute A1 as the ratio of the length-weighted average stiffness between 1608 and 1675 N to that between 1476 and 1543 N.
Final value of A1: 1.03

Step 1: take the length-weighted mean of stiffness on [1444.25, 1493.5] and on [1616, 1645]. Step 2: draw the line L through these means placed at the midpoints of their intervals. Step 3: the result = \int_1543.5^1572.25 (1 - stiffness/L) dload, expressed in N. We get 1.58 N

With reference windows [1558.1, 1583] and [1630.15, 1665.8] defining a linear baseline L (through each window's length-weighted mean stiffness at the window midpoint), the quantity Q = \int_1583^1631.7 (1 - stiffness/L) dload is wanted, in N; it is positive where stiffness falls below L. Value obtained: -3.3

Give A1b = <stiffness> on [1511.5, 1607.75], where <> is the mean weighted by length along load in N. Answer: 183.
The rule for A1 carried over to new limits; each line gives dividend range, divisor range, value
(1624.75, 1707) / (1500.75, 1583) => 1.01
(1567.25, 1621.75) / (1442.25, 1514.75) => 1.03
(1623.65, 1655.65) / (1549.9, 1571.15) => 1.05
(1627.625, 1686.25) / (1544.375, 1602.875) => 1.00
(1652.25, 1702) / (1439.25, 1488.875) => 0.97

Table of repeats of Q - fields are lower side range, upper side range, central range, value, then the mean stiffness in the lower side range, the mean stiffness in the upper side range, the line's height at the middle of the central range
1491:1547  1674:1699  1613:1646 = -3.2 N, 182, 177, 178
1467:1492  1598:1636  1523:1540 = 1.5 N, 190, 198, 193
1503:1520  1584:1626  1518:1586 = 2.8 N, 181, 196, 188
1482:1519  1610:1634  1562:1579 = 1.2 N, 188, 200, 195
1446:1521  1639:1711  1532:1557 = 0.7 N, 185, 180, 183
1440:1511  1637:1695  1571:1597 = -0.5 N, 185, 181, 183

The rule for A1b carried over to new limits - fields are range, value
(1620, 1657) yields 191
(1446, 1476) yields 181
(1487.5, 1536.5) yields 183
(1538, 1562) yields 180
